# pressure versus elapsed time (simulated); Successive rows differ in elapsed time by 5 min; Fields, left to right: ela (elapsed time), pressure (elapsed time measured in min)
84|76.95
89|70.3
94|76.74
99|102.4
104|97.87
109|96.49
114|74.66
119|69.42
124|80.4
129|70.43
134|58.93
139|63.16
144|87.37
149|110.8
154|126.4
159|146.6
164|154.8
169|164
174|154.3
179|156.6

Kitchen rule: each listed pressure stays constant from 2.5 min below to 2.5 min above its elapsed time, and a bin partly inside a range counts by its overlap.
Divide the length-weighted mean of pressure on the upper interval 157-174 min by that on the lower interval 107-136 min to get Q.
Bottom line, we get 2.07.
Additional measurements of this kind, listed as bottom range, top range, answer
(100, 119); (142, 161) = 1.34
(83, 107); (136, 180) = 1.49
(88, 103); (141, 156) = 1.23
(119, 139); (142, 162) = 1.73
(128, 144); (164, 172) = 2.39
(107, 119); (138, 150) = 1.07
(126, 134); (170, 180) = 2.32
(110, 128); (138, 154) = 1.25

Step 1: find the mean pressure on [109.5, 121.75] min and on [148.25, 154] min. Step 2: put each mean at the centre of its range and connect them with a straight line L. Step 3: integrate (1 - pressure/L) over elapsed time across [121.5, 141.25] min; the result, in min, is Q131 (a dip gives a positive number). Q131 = 5.32 min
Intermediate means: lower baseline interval 76.2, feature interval 68.3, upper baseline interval 118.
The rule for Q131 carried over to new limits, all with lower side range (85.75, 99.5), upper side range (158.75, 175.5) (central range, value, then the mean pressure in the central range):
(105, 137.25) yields 9.37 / 75.8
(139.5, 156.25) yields 4.23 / 103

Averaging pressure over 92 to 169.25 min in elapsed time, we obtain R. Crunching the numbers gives 97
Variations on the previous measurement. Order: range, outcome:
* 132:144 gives 66.6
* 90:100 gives 84.8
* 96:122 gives 87.8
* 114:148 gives 73.6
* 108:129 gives 77.9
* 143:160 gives 118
